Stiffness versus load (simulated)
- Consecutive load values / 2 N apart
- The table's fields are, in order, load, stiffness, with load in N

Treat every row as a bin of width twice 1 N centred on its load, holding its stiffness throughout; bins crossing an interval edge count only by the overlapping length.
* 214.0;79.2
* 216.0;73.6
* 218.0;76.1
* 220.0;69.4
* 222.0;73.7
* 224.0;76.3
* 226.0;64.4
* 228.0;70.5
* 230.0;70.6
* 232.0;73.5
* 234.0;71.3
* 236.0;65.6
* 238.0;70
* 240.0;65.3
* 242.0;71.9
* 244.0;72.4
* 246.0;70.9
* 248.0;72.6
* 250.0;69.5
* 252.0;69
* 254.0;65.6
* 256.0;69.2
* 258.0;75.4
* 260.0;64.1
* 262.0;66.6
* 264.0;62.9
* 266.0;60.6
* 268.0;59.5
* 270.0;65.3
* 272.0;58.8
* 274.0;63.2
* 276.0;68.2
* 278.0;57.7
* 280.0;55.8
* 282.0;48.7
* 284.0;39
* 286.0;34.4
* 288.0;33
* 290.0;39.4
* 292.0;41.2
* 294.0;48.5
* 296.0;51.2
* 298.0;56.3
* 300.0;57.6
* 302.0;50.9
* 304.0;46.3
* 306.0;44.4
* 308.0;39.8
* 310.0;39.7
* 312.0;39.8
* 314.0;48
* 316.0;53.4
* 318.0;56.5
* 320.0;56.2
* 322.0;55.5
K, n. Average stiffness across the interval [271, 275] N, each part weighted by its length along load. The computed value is 61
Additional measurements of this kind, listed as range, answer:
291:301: 51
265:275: 61.5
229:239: 70.2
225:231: 68.5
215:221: 73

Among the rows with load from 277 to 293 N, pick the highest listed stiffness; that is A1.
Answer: 57.7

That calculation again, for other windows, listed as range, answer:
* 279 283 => 55.8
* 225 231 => 70.6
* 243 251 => 72.6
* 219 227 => 76.3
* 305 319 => 56.5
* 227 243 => 73.5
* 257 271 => 75.4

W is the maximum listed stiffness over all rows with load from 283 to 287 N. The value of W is 39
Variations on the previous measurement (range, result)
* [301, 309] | 50.9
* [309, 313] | 39.8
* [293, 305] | 57.6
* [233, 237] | 71.3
